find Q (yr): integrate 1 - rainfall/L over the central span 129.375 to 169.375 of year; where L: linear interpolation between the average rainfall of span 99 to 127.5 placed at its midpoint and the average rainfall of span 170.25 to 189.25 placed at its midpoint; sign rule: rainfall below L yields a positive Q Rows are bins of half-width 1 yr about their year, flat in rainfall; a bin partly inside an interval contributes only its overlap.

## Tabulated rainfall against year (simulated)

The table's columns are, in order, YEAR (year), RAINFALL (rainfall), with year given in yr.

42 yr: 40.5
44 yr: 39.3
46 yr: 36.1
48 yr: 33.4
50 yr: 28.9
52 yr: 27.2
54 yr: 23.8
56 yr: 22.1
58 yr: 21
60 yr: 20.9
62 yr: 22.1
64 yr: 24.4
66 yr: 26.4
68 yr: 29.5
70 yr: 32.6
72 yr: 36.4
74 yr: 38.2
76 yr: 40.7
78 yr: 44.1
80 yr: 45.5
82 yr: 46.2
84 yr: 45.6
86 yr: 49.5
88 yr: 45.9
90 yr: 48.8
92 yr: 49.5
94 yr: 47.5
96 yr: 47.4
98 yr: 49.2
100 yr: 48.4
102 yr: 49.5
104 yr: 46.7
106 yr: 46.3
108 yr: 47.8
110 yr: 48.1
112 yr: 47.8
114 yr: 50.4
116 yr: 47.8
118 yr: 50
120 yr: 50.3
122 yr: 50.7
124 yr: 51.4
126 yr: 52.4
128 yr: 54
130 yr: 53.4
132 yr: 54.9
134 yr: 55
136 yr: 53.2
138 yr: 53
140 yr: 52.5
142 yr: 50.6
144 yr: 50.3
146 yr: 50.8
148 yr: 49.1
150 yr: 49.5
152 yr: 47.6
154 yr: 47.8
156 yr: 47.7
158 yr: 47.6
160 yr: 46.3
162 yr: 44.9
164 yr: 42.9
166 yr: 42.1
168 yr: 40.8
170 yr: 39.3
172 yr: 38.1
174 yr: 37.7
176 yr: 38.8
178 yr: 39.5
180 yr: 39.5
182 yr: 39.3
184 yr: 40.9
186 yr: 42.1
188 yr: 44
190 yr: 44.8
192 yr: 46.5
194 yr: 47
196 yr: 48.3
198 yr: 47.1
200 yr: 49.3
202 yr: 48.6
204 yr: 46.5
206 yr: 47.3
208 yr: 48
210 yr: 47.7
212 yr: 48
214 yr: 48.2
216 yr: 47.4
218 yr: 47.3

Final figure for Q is -4.1 yr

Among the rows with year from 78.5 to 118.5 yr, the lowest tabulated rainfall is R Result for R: 45.5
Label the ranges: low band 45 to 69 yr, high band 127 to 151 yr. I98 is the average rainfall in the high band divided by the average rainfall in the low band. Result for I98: 2.0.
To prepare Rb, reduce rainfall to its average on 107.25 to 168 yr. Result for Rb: 49.5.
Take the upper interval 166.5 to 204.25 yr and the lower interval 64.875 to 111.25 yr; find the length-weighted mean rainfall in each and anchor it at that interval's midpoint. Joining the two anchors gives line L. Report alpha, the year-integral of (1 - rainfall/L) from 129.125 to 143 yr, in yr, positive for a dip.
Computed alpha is -3.1 yr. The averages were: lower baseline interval 43.9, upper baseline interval 43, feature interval 53.2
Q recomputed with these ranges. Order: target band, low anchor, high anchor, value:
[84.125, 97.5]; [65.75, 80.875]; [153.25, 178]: -3.4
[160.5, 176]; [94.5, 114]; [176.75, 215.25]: 1.8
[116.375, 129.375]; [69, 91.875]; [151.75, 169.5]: -2.1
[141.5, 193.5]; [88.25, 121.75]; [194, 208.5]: 4.2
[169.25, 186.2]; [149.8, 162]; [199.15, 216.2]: 2.9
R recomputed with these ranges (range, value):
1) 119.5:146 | 50.3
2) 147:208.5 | 37.7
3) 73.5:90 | 38.2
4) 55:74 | 20.9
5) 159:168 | 40.8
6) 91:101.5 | 47.4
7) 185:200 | 42.1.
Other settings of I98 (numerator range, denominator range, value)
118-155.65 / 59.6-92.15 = 1.35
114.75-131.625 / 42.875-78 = 1.71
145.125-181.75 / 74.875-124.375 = 0.92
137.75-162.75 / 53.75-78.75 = 1.66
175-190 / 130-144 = 0.77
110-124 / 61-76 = 1.62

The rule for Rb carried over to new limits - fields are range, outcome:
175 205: 44.1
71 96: 44.9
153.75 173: 43.6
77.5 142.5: 49.5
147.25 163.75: 47.3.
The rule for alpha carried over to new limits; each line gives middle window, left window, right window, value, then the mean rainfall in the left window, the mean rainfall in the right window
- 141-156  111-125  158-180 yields -1.54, 49.8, 41.3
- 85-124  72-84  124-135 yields -0.28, 42.6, 53.7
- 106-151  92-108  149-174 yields -4.59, 48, 44.3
